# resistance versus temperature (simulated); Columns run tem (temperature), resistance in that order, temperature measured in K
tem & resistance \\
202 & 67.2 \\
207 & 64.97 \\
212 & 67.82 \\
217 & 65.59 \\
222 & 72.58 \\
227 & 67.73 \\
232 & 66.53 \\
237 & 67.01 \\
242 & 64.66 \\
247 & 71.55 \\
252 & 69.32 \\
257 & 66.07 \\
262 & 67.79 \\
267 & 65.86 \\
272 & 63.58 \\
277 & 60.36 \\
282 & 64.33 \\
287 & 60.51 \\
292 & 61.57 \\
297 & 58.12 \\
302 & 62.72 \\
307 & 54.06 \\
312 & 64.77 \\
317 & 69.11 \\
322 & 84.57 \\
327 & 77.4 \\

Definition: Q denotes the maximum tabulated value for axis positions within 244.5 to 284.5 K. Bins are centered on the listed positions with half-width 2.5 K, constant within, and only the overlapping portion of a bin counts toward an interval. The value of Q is 71.55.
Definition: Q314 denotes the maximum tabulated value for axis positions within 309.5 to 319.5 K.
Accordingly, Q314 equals 69.11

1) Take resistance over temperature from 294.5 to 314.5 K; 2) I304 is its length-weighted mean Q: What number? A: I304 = 59.9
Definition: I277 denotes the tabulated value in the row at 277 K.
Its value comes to 60.36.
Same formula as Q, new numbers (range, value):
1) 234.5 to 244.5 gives 67.01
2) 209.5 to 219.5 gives 67.82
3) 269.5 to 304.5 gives 64.33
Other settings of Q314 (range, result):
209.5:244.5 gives 72.58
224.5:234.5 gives 67.73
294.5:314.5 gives 64.77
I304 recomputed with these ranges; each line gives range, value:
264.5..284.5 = 63.5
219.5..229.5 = 70.2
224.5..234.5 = 67.1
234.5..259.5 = 67.7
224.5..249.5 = 67.5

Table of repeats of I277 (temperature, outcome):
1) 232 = 66.53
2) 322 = 84.57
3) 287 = 60.51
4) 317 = 69.11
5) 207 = 64.97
